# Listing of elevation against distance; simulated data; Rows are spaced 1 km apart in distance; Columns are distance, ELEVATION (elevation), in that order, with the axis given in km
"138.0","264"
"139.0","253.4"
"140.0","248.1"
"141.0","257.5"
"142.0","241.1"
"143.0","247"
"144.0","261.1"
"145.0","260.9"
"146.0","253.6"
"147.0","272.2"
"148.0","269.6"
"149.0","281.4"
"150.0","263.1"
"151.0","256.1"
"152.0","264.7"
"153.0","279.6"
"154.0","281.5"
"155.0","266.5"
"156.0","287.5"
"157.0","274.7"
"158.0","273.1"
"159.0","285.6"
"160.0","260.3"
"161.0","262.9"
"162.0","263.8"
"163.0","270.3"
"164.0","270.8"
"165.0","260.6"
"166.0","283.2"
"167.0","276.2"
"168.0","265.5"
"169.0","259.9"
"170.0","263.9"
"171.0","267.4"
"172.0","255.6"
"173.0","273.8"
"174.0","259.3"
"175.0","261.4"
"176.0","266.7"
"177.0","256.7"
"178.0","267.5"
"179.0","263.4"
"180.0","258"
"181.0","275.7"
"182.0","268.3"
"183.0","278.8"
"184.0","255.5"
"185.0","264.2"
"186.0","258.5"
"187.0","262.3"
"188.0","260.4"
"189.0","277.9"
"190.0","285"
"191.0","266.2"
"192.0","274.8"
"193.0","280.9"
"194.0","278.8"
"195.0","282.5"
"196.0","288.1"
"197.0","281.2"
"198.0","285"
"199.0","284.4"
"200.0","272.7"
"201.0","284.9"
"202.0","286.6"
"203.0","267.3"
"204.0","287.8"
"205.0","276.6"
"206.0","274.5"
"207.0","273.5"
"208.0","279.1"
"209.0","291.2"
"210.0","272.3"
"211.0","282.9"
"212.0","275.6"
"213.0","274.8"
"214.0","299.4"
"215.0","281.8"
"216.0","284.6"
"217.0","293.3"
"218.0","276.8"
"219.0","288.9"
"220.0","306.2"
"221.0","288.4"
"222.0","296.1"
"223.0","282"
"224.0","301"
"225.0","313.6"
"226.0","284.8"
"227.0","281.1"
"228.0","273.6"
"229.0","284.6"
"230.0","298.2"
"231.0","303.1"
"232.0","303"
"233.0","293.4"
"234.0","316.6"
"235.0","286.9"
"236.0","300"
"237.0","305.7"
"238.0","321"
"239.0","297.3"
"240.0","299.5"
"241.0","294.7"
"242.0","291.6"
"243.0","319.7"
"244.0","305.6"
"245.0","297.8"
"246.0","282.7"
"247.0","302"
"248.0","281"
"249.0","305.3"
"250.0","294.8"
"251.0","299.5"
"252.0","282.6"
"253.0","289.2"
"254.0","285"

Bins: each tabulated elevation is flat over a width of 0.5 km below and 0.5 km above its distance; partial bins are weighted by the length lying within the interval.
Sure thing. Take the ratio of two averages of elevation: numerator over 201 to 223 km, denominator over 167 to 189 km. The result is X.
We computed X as 1.1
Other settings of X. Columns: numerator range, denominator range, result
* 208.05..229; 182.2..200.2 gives 1.05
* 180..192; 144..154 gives 1.00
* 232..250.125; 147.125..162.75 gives 1.11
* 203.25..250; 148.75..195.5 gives 1.08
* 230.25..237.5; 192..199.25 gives 1.07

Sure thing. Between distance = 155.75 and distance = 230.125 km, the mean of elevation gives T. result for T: 276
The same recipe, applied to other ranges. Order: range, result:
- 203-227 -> 286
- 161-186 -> 266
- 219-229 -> 291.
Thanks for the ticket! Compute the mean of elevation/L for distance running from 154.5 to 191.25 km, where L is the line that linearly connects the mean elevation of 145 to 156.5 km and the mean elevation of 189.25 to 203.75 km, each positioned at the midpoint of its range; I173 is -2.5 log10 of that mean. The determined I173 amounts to 0.03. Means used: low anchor 270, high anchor 280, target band 268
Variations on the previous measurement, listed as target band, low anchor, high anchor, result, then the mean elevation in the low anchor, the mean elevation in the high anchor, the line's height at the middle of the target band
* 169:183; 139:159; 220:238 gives 0.04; 265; 296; 276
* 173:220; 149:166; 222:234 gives 0.03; 271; 294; 283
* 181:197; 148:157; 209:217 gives 0.02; 273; 283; 279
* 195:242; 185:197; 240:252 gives -0.01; 274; 297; 286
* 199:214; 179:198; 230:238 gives 0.02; 272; 302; 284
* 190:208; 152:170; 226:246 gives 0.02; 271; 298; 285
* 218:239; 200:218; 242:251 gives -0.02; 281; 298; 290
